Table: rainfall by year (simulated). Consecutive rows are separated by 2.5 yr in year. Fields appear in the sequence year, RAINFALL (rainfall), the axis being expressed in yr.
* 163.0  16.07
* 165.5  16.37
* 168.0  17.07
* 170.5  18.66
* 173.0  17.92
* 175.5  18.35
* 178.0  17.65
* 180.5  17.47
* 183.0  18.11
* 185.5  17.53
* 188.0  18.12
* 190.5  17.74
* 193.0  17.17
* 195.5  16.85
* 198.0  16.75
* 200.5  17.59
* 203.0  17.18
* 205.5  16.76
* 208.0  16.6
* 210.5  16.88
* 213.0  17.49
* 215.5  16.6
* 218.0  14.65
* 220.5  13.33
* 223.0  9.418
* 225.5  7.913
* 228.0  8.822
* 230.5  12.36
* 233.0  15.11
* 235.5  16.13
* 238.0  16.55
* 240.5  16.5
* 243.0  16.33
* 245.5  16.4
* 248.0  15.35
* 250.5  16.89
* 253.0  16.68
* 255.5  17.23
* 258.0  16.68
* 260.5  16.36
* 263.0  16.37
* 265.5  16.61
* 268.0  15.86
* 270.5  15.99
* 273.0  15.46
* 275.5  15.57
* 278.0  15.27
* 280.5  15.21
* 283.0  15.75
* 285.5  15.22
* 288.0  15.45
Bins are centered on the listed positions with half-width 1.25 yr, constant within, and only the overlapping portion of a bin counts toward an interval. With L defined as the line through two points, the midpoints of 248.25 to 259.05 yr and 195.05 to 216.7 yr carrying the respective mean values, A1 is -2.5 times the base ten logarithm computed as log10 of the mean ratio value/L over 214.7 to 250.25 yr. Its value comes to 0.199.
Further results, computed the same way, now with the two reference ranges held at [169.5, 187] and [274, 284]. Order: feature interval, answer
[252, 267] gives -0.05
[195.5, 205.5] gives 0.02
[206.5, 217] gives 0.02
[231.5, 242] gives 0.03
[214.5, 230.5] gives 0.39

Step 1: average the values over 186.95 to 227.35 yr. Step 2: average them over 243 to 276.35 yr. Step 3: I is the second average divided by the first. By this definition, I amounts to 1.0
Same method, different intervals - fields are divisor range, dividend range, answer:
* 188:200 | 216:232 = 0.66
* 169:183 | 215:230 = 0.64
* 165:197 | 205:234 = 0.78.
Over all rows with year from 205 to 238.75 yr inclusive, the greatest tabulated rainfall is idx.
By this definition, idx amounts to 17.49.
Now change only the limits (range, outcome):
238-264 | 17.23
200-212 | 17.59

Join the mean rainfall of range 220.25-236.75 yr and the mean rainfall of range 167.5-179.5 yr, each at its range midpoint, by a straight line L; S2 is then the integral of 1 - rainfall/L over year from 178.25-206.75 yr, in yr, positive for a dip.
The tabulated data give -2.9 yr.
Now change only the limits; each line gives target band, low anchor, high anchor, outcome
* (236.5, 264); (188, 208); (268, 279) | -0.7 yr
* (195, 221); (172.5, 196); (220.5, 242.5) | -2.0 yr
